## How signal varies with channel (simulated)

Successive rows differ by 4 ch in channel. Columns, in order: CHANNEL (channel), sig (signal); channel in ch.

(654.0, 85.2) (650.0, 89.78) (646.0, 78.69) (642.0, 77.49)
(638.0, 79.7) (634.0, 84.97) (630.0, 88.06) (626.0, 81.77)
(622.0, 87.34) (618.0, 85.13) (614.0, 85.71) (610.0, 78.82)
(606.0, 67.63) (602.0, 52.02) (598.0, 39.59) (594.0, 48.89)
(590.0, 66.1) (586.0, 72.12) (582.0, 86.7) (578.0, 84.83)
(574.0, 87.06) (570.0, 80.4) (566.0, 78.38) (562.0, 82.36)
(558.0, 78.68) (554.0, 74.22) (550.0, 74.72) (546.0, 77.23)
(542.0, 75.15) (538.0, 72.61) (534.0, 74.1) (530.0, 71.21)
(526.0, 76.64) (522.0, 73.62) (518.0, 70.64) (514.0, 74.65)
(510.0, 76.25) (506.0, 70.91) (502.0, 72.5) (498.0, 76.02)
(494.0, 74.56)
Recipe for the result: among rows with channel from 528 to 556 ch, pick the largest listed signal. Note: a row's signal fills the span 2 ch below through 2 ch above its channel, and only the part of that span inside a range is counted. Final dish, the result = 77.23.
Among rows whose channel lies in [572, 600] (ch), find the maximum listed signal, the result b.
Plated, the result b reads 87.06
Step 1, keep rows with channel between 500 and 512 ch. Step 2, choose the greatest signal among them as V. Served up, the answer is 76.25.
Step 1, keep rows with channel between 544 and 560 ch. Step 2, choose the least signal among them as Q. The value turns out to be 74.22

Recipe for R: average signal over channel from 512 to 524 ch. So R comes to 73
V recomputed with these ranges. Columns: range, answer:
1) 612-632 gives 88.06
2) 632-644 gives 84.97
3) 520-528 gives 76.64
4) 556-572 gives 82.36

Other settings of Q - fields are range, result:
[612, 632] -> 81.77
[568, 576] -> 80.4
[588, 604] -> 39.59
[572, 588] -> 72.12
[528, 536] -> 71.21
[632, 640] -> 79.7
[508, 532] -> 70.64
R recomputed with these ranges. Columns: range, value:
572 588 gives 82.7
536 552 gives 74.9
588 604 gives 51.7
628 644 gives 82.6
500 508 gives 71.7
